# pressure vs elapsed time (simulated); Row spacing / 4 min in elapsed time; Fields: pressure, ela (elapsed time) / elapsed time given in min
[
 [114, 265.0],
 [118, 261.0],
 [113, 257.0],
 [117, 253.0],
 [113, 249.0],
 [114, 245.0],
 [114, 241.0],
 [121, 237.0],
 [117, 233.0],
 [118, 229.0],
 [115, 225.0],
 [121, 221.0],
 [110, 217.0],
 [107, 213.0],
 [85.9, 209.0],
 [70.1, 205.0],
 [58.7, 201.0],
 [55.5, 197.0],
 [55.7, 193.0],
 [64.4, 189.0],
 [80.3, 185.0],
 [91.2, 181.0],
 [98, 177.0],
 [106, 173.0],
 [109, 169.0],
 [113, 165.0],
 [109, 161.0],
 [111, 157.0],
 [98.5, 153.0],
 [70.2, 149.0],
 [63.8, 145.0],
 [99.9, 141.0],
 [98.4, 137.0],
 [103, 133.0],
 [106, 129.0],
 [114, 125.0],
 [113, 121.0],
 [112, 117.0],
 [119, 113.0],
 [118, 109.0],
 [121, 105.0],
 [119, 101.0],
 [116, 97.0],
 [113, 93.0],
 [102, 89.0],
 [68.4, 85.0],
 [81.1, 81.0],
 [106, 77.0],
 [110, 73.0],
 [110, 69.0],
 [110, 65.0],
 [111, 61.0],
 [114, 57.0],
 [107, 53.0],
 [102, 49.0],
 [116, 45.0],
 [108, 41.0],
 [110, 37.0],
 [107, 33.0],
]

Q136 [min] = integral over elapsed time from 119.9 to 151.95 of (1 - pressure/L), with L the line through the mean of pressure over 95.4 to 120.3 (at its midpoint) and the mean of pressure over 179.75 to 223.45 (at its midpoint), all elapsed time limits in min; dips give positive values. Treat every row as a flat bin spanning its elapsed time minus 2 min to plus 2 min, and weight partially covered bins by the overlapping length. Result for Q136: 3.4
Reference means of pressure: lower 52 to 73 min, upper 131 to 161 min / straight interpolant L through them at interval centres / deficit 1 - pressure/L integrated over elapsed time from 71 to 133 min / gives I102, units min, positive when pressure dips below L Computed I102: -3.5 min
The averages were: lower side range 111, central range 108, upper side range 93.2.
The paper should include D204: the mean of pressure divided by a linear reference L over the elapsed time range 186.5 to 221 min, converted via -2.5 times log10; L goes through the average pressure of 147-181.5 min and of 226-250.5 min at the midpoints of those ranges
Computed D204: 0.361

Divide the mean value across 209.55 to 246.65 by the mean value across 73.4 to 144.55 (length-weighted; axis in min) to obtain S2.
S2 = 1.1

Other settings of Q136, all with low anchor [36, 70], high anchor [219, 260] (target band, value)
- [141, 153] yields 3.75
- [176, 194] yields 5.72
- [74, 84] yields 1.63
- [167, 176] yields 0.59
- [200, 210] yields 3.80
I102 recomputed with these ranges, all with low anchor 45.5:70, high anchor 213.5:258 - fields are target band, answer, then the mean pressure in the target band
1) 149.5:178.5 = 2.16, 105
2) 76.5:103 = 2.40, 100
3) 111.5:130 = -0.24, 113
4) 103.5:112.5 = -0.67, 119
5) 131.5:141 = 0.99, 100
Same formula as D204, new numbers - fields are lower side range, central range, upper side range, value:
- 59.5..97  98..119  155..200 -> -0.197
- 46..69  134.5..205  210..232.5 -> 0.275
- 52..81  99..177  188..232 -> -0.074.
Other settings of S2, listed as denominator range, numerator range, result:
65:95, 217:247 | 1.17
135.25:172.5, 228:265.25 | 1.19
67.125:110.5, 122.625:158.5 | 0.91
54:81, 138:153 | 0.76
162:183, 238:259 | 1.10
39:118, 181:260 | 0.90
